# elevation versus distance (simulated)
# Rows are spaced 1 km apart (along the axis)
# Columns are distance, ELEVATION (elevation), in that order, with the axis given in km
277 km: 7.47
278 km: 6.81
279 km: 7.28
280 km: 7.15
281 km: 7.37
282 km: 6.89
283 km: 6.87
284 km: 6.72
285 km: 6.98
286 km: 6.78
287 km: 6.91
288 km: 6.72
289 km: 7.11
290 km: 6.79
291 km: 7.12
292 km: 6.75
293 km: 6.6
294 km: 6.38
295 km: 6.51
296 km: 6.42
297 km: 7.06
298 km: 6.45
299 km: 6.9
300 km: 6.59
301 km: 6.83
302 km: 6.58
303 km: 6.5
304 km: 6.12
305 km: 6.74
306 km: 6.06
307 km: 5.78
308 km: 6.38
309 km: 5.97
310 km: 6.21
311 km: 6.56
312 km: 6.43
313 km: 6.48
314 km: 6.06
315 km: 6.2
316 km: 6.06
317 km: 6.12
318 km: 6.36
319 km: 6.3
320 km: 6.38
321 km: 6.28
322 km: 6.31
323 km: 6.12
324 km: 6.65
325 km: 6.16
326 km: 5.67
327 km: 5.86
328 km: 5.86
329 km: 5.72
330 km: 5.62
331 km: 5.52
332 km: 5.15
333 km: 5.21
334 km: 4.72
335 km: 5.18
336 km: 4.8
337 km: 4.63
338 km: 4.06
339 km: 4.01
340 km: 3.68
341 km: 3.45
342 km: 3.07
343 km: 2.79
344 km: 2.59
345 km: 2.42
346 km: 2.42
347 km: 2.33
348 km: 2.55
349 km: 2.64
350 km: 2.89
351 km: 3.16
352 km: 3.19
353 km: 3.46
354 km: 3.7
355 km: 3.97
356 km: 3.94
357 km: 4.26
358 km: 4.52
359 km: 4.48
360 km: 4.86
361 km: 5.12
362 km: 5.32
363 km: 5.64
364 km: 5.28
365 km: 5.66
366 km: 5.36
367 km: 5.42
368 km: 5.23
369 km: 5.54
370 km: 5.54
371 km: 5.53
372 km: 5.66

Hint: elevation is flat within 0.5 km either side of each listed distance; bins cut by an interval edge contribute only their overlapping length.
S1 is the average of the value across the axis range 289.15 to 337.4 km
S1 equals 6.16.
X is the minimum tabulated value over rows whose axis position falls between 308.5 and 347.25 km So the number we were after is 2.33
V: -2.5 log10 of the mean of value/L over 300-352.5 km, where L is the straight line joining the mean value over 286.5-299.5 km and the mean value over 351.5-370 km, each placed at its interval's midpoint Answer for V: 0.14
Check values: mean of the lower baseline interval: 6.75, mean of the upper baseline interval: 4.74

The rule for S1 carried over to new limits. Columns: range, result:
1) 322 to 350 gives 4.41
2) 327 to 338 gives 5.22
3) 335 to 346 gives 3.57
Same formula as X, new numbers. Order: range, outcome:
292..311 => 5.78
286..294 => 6.38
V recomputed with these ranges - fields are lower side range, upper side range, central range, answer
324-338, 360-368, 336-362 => 0.44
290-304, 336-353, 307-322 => -0.17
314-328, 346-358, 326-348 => 0.13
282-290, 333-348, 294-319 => -0.14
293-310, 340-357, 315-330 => -0.23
